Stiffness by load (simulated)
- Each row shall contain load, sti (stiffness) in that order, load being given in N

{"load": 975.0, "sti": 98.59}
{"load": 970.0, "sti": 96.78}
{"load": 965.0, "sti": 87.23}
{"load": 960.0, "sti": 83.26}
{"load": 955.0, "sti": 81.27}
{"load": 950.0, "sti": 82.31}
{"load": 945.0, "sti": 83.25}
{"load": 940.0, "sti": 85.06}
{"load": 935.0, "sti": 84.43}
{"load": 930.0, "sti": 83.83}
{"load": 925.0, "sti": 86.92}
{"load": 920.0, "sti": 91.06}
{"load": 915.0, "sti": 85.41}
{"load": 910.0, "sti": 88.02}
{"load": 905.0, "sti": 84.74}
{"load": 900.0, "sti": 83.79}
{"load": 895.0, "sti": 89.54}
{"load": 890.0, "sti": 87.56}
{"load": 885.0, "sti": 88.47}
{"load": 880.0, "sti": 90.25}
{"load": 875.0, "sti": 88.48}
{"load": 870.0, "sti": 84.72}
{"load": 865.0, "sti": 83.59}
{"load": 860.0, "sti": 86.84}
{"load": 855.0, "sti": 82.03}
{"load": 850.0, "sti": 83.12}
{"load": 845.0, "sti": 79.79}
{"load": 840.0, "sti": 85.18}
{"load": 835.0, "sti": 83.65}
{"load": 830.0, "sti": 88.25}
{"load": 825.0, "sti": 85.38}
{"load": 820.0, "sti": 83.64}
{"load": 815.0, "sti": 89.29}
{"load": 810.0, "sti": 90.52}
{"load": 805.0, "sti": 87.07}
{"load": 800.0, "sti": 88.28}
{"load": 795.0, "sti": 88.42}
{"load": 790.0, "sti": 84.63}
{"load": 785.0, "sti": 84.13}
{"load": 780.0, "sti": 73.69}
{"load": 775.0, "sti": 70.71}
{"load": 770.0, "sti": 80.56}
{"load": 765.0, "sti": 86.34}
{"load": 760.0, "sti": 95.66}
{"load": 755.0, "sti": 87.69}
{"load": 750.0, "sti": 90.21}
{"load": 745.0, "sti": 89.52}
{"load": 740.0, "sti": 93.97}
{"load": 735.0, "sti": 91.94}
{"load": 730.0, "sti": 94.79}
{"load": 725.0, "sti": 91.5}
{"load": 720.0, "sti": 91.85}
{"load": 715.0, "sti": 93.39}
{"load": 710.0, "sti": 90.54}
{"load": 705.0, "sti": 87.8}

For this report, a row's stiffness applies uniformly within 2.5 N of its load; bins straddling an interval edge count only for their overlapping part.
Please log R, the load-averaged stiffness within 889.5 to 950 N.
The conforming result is 85.9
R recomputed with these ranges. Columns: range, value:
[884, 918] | 86.8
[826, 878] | 84.6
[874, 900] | 88.4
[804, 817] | 89.2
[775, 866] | 84.5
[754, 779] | 83.4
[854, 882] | 86.1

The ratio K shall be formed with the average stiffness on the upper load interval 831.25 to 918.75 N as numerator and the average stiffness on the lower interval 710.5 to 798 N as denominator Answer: 0.98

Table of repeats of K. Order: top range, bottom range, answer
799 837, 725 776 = 0.98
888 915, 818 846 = 1.02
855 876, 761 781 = 1.07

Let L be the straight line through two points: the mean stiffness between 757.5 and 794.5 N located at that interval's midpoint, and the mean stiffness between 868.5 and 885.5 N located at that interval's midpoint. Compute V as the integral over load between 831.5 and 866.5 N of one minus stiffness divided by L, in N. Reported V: 1.2 N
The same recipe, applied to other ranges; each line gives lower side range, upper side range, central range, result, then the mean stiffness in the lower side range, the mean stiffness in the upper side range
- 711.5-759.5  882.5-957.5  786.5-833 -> 1.1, 91.8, 85.7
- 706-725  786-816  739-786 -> 2.4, 91.5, 87.8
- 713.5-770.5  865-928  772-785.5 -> 2.2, 90.9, 87.2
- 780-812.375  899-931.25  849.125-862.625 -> 0.3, 86.1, 86.5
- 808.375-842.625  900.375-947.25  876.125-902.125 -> -0.6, 86.4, 85.8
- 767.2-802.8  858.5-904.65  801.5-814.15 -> -0.9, 81.6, 86.9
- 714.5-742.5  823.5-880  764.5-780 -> 2.2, 92.9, 84.9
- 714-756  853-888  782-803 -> 0.8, 91.7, 86.4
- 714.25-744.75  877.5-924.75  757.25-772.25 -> 0.6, 92.6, 87.6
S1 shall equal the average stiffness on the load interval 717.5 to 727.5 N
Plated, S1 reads 91.7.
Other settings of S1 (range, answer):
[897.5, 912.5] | 85.5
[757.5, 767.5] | 91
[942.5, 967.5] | 83.5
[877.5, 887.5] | 89.4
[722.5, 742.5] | 93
